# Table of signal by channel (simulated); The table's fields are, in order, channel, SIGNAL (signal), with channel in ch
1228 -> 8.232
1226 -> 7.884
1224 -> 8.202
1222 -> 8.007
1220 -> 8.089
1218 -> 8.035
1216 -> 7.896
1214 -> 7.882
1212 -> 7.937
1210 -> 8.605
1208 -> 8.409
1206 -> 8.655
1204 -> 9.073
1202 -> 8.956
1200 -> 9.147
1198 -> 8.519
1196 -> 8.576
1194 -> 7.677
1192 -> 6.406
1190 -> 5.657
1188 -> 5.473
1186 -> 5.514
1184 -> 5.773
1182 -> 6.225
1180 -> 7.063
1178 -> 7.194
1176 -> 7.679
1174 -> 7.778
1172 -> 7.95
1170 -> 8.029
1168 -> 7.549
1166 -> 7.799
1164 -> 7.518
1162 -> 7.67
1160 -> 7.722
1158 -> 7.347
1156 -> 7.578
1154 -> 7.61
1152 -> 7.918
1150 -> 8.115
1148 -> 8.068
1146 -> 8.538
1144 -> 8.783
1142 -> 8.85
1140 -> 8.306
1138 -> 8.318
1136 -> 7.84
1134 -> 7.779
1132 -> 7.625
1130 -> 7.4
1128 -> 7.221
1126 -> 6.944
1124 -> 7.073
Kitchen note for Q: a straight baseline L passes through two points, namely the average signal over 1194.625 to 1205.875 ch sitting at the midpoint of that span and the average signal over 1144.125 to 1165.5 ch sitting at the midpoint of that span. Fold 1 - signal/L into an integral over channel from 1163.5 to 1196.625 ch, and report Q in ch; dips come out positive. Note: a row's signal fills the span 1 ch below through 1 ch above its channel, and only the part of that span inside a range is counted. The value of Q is 5.3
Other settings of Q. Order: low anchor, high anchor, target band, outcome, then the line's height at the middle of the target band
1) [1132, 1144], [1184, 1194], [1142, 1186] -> -3.3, 7.06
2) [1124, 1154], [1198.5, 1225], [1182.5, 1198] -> 3.2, 8.25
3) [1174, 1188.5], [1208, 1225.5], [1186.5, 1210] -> -1.7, 7.29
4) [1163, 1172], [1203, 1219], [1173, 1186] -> 1.7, 7.9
